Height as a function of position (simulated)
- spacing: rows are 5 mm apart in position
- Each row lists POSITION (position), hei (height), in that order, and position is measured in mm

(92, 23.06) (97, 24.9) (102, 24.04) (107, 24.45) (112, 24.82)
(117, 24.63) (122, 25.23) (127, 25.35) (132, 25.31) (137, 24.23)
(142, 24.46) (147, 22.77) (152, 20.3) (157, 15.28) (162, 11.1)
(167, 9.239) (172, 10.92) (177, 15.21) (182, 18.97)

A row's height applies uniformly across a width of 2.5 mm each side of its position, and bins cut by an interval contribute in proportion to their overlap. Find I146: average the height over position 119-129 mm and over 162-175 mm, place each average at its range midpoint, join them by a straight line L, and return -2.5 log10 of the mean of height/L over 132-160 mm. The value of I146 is -0.20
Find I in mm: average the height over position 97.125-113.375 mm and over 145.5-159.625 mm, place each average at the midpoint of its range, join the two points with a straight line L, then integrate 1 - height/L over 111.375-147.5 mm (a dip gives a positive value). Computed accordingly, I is -5.0 mm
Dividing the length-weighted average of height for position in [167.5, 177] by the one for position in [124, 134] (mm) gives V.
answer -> 0.5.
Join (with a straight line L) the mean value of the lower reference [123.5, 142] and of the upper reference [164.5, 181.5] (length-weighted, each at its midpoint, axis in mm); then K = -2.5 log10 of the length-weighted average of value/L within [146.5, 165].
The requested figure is 0.10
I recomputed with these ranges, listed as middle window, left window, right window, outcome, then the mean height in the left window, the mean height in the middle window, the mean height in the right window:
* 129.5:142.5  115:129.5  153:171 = -2.6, 25.1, 24.7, 12.5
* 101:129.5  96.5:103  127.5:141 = -0.2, 24.4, 24.8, 24.8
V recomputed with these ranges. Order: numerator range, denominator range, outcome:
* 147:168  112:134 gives 0.61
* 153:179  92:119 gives 0.52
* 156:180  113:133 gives 0.49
